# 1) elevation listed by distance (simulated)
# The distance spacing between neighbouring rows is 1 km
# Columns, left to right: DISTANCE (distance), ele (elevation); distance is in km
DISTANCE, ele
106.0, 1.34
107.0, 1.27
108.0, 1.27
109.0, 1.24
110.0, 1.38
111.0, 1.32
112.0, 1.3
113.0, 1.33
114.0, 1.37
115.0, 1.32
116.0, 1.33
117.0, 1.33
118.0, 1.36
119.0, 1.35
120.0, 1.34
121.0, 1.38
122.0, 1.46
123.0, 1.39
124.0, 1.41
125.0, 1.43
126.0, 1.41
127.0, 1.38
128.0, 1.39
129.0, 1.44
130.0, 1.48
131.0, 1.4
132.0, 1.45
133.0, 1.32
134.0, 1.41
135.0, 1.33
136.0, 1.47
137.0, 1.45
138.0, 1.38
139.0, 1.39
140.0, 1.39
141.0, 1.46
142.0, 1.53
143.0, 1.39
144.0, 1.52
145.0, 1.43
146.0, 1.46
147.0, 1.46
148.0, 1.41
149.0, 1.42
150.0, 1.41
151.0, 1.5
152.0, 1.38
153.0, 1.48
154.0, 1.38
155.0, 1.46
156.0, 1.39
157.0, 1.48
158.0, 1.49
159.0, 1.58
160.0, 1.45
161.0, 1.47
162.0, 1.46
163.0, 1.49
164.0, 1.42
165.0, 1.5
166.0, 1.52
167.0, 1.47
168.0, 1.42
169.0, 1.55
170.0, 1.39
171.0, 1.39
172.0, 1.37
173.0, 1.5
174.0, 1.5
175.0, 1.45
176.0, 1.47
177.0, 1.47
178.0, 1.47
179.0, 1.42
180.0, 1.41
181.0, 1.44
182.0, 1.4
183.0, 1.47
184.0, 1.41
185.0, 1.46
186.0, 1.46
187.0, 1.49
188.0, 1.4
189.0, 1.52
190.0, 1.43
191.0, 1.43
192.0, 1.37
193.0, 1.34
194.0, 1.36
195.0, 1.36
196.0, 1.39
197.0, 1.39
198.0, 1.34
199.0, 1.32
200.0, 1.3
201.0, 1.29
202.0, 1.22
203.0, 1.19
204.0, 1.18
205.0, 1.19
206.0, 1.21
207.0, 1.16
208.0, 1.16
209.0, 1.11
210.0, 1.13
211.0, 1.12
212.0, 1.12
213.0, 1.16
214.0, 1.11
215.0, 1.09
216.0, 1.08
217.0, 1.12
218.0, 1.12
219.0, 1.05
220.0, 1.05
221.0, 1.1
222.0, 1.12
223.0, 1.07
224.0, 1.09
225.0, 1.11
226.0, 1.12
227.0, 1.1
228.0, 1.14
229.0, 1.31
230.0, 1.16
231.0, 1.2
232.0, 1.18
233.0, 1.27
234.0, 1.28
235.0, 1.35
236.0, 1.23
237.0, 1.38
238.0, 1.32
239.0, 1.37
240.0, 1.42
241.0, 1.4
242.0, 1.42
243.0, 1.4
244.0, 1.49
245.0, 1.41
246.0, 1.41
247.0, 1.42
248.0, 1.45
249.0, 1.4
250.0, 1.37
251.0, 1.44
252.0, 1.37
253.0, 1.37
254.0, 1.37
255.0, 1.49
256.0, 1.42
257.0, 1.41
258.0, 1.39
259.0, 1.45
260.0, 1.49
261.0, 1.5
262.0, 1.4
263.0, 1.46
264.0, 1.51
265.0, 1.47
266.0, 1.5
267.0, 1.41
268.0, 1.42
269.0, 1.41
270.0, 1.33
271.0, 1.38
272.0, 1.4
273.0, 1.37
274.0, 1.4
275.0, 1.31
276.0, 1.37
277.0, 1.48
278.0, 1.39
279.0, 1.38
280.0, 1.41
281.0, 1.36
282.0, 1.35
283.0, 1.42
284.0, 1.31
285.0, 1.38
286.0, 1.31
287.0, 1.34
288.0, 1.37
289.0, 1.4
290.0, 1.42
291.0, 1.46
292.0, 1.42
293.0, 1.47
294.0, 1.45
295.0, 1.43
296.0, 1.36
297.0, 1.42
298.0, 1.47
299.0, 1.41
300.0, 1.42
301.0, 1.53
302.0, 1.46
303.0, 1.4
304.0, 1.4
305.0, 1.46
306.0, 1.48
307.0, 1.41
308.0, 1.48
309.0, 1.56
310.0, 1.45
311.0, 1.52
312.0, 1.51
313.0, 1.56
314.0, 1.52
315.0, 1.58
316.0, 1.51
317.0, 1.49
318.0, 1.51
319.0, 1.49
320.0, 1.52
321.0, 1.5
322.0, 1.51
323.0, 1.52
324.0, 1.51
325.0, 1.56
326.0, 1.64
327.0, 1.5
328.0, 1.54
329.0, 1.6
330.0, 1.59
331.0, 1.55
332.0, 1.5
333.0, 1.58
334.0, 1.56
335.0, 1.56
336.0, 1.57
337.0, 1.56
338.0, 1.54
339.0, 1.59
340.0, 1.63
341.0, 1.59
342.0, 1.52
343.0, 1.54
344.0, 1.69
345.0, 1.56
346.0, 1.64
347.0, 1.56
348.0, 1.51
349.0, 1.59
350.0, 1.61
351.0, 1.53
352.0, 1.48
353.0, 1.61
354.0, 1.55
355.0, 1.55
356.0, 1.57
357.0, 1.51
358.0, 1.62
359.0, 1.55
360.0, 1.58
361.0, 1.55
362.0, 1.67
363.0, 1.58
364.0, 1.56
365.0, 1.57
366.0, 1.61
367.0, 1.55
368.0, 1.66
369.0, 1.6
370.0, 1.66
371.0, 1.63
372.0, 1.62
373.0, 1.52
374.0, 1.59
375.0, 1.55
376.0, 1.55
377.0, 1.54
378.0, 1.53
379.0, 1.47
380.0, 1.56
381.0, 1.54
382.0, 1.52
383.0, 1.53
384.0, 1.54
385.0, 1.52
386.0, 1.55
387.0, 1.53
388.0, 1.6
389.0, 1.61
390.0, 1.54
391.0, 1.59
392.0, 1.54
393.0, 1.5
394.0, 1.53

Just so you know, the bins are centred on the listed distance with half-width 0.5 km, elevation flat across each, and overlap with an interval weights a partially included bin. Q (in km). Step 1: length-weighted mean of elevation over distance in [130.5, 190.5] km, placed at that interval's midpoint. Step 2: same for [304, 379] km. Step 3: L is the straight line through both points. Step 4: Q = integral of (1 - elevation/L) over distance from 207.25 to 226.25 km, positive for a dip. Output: 4.77 km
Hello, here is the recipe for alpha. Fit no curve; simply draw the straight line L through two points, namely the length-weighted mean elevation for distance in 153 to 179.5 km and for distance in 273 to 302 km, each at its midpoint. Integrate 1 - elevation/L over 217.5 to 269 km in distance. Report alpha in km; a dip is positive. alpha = 3.5 km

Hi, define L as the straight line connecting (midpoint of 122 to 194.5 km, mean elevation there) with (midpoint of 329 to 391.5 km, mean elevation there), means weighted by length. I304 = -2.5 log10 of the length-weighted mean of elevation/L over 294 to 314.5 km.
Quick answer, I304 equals 0.05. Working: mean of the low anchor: 1.44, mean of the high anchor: 1.57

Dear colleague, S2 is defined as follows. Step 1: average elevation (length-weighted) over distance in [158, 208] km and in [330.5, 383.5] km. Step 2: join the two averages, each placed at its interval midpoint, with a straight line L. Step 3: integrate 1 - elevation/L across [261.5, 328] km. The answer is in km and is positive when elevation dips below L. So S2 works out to 2.8 km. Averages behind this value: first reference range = 1.4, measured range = 1.45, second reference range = 1.57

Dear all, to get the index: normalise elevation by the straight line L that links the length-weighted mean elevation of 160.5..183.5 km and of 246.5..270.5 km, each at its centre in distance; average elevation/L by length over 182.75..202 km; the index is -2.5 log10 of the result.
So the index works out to 0.04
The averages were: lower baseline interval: 1.45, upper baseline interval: 1.43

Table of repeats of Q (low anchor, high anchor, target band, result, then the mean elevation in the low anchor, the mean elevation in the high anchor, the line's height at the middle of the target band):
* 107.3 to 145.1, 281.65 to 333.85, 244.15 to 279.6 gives 0.85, 1.39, 1.47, 1.45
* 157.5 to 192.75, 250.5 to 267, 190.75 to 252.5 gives 8.22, 1.45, 1.44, 1.45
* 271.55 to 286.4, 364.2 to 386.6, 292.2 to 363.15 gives -2.74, 1.38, 1.56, 1.47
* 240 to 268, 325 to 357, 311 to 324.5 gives 0.11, 1.43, 1.57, 1.53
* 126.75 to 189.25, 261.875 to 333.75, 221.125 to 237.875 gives 2.94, 1.44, 1.45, 1.45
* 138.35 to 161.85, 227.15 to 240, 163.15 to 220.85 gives 1.42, 1.45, 1.27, 1.36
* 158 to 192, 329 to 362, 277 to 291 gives 1.36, 1.46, 1.57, 1.53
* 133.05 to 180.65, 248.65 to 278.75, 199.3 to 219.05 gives 3.75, 1.45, 1.42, 1.43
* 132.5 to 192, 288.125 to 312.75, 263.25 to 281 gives 0.50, 1.44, 1.45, 1.45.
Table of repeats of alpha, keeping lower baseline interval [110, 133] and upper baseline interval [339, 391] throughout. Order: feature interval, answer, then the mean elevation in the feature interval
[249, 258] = 0.5 km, 1.4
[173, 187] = -0.3 km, 1.45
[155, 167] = -0.6 km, 1.48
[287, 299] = 0.7 km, 1.42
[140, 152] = -0.4 km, 1.45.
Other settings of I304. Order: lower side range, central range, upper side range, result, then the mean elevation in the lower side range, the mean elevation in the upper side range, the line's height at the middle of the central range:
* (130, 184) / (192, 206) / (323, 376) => 0.14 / 1.44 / 1.57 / 1.47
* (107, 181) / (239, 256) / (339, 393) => 0.06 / 1.42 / 1.57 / 1.49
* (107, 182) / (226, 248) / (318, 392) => 0.13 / 1.42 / 1.56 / 1.48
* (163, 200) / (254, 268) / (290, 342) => 0.02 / 1.43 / 1.51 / 1.47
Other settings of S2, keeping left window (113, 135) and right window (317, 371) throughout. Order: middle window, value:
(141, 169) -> -1.0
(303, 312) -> 0.4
